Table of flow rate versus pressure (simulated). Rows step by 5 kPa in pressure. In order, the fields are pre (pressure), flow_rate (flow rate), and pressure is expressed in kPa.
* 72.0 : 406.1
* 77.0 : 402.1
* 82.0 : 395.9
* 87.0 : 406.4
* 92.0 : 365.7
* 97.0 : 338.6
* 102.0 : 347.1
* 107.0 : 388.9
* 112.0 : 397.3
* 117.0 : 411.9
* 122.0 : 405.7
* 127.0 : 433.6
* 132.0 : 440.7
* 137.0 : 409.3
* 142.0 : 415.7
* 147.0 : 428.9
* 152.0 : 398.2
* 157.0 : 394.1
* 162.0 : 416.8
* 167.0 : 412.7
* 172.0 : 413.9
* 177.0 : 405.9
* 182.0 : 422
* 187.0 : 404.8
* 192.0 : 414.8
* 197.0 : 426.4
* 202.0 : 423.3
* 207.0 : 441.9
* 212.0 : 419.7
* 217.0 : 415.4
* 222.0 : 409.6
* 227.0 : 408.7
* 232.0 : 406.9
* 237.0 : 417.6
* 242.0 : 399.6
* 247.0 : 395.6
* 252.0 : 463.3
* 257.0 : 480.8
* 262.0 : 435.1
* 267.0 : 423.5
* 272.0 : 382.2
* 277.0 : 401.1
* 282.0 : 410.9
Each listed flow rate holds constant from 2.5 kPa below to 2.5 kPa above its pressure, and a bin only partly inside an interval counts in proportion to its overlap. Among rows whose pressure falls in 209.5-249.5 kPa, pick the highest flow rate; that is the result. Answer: 419.7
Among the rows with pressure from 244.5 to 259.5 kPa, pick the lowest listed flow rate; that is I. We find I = 395.6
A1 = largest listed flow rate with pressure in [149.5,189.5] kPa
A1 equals 422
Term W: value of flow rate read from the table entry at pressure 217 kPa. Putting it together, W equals 415.4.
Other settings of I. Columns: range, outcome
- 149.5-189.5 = 394.1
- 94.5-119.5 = 338.6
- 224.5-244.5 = 399.6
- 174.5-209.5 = 404.8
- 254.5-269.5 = 423.5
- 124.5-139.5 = 409.3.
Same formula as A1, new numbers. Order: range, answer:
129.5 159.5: 440.7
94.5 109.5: 388.9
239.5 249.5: 399.6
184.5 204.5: 426.4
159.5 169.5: 416.8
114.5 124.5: 411.9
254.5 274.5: 480.8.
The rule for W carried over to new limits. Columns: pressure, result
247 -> 395.6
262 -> 435.1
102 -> 347.1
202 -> 423.3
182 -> 422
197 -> 426.4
